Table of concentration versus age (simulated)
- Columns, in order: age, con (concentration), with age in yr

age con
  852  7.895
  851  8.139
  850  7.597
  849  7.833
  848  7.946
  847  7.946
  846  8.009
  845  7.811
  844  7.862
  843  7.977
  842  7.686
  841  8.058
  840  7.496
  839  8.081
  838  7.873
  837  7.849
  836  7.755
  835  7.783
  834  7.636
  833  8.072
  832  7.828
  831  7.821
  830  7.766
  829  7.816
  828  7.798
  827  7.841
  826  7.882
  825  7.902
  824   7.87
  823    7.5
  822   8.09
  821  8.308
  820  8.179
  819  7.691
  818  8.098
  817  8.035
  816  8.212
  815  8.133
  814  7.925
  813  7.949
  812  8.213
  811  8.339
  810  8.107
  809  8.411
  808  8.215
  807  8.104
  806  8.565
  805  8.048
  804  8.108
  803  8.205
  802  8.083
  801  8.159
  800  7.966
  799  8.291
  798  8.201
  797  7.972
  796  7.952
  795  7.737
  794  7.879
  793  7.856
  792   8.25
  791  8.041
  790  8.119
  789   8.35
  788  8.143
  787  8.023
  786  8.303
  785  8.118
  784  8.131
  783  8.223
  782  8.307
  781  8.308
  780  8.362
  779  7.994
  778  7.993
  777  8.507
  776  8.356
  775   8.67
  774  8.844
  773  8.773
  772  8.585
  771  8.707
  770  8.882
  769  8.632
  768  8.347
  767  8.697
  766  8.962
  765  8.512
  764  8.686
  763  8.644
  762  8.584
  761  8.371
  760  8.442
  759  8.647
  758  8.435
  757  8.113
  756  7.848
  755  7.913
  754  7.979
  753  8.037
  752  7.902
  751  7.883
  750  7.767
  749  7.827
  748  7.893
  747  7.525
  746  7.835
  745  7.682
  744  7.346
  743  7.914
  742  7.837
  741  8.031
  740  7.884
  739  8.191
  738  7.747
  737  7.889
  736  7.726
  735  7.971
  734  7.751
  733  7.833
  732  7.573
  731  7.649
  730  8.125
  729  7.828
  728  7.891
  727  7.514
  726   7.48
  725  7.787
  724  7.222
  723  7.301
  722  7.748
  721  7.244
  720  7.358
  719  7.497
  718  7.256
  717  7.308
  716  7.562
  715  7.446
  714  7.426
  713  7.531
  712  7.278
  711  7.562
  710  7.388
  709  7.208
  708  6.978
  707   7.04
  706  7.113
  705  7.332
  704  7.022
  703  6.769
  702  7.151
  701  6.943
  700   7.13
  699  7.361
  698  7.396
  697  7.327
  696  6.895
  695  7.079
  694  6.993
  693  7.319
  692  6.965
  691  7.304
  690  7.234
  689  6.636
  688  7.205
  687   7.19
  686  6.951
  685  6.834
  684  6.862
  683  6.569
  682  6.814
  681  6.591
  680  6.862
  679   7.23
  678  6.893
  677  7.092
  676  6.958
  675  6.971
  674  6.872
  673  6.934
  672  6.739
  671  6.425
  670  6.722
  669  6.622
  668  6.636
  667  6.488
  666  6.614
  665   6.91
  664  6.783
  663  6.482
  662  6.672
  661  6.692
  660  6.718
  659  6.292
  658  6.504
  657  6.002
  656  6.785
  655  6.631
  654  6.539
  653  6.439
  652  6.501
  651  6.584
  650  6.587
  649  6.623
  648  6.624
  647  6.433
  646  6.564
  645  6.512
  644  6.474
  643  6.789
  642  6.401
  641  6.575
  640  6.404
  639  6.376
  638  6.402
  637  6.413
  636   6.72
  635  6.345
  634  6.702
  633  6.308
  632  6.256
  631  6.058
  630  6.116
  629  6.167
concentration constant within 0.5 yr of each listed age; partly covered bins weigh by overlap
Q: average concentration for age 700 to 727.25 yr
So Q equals 7.31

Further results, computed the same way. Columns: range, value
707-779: 7.93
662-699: 6.9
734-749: 7.82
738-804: 8.19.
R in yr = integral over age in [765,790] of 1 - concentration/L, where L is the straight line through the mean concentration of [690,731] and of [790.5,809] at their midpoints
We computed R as -1.6 yr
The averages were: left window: 7.33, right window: 8.1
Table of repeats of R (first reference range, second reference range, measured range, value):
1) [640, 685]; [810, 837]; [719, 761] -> -3.1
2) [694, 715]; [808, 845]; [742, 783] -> -3.8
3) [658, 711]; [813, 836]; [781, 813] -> -1.7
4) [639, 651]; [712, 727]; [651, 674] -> 0.5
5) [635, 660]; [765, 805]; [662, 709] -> 0.4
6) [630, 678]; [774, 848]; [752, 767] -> -1.6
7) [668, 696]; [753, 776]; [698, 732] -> 0.8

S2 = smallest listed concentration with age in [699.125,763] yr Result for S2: 6.769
